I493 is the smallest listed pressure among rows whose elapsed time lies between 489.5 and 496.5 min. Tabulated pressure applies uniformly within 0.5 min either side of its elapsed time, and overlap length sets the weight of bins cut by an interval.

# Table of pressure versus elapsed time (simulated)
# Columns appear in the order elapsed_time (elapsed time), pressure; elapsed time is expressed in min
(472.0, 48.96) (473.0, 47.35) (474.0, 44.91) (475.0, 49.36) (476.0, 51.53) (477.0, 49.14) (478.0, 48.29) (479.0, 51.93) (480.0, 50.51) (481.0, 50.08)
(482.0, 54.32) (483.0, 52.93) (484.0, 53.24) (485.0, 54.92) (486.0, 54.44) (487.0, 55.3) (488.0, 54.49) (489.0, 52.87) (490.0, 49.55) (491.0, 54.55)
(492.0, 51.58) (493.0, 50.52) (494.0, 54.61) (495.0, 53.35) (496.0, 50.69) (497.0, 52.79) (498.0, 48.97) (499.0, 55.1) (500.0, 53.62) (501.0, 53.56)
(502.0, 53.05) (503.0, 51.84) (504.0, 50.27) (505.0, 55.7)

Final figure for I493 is 49.55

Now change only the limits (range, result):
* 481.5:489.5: 52.87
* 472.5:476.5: 44.91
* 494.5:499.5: 48.97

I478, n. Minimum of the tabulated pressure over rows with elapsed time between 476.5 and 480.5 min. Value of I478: 48.29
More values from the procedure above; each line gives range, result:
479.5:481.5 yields 50.08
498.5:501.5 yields 53.56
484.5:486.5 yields 54.44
